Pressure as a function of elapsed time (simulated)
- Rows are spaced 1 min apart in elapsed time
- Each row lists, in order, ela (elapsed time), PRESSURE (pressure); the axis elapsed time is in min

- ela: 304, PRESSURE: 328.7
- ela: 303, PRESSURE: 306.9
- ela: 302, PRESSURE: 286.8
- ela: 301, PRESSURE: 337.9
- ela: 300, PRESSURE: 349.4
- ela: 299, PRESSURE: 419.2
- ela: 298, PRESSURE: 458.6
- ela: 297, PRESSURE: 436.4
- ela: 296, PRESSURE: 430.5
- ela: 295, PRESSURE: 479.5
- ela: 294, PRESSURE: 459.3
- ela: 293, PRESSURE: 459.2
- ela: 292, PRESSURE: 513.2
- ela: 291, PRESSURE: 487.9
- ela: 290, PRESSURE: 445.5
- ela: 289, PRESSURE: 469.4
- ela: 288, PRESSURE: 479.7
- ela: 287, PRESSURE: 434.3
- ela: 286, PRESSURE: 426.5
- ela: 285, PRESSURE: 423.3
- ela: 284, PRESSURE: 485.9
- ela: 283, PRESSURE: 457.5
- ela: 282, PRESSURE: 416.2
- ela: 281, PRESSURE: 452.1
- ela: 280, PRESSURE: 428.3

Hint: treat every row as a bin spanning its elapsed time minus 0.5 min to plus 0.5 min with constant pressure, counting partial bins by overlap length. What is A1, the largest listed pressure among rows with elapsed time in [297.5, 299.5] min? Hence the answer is 458.6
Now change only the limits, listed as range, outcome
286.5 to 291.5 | 487.9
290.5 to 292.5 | 513.2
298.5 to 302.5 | 419.2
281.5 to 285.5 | 485.9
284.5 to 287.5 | 434.3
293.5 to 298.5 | 479.5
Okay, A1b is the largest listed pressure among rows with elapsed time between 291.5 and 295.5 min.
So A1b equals 513.2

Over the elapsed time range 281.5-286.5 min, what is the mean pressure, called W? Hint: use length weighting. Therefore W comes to 442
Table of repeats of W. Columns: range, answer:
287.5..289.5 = 475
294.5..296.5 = 455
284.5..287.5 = 428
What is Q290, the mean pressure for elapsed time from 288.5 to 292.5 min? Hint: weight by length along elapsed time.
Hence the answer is 479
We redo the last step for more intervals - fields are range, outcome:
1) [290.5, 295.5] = 480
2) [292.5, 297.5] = 453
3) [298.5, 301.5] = 369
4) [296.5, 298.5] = 448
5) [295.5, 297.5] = 433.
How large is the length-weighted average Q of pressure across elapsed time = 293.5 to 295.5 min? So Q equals 469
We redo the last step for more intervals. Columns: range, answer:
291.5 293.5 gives 486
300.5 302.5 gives 312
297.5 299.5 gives 439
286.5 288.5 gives 457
